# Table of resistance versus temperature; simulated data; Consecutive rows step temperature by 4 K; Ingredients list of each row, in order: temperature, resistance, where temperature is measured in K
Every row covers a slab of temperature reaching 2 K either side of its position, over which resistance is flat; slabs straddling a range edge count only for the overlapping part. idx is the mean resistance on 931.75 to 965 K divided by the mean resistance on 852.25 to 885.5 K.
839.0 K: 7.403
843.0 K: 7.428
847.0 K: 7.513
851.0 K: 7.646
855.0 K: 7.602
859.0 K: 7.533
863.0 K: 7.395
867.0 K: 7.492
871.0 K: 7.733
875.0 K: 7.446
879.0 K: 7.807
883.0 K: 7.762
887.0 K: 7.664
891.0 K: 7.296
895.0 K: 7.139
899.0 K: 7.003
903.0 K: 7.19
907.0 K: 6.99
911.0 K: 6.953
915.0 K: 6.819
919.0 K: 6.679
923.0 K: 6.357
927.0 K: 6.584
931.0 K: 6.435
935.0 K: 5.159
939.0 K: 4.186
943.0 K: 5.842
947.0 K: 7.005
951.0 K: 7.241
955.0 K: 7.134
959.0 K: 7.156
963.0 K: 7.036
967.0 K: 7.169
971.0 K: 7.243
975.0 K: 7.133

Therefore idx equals 0.84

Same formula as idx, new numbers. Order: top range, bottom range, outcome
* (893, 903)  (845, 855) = 0.94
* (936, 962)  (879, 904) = 0.87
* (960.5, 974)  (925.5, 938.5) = 1.23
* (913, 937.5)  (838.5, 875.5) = 0.84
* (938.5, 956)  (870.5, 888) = 0.84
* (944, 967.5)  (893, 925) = 1.03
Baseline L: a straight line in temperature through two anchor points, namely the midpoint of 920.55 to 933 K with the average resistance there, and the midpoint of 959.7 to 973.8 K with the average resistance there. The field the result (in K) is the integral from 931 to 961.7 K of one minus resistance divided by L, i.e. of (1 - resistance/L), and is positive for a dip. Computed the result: 2.4 K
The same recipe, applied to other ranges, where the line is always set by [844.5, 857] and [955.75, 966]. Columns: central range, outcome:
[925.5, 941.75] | 3.7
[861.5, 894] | -0.4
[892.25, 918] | 1.2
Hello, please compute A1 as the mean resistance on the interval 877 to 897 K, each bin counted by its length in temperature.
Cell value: 7.53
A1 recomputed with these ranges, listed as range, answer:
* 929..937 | 5.8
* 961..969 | 7.1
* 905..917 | 6.92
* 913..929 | 6.61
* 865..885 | 7.65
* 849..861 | 7.59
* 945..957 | 7.13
